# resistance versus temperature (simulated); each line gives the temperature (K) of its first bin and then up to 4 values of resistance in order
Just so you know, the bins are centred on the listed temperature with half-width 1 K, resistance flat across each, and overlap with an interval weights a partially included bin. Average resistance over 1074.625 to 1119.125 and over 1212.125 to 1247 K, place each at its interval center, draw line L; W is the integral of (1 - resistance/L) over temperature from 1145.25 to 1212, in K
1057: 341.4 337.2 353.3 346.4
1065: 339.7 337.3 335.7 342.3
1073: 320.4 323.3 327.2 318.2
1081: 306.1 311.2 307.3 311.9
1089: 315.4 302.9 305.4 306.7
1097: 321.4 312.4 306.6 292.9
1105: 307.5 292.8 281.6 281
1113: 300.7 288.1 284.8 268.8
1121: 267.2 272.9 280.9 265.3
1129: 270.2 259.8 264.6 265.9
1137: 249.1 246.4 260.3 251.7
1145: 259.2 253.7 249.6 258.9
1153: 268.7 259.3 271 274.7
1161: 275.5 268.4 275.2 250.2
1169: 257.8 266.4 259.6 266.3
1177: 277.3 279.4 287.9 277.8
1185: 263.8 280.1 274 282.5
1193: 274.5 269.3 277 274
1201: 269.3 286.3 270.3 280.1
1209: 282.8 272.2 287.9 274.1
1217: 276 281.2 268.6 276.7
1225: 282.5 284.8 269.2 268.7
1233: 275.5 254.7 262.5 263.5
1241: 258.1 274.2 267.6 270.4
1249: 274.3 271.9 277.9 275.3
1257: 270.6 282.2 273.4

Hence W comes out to 3.1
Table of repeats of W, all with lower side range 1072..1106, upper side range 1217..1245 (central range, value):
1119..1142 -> 2.7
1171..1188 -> 0.7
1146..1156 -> 1.2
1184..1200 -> 0.4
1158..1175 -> 1.4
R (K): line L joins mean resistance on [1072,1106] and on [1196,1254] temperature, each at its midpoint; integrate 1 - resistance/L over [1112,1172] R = 6.2 K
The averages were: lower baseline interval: 312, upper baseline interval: 274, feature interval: 266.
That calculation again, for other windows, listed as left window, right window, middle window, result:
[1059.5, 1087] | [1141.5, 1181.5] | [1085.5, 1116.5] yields 0.7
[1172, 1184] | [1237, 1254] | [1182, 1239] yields -0.5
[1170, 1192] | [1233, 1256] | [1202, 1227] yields -0.7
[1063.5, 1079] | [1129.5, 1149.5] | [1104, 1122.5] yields 0.0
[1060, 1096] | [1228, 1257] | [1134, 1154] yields 3.0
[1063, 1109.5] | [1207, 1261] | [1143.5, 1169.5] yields 2.8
